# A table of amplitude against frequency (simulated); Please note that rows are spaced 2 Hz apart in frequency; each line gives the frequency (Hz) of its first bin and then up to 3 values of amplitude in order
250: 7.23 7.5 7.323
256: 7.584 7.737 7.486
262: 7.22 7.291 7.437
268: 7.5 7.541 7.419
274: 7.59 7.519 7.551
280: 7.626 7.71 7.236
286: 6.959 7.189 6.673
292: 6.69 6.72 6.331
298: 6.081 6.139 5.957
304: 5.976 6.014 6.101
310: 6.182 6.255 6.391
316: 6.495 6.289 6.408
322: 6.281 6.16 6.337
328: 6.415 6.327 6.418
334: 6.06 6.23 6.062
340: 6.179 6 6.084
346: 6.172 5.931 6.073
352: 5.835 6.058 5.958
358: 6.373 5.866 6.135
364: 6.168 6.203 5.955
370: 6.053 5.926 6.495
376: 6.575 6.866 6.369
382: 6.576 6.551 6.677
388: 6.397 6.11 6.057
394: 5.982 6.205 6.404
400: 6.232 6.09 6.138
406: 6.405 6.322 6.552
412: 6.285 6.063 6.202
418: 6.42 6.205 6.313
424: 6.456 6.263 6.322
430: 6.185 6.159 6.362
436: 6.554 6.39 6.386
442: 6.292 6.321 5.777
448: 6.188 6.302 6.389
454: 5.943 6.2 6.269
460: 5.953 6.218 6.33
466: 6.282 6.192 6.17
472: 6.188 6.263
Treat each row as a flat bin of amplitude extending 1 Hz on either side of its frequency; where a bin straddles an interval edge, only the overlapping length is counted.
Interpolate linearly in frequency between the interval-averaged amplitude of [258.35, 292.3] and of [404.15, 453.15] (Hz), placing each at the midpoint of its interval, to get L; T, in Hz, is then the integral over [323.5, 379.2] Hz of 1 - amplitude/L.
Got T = 5.3 Hz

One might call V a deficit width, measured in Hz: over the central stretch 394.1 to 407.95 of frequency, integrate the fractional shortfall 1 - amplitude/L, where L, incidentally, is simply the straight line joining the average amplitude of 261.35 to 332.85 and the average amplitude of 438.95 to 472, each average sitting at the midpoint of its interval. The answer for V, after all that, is 0.3 Hz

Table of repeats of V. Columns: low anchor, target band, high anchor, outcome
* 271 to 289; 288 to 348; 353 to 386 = 5.74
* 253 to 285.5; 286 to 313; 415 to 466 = 3.38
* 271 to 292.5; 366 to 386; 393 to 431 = 0.52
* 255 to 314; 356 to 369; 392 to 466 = 0.92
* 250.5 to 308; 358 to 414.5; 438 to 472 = 2.25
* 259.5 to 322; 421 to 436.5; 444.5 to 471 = -0.08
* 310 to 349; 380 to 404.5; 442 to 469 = -0.32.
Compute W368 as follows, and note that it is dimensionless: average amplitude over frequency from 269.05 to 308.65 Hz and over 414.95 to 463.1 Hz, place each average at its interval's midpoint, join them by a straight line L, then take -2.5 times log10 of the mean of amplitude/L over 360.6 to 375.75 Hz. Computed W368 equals 0.067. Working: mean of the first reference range 6.86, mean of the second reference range 6.25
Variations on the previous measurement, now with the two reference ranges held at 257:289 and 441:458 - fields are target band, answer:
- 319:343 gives 0.13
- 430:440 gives -0.01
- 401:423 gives 0.03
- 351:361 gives 0.14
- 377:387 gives 0.01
